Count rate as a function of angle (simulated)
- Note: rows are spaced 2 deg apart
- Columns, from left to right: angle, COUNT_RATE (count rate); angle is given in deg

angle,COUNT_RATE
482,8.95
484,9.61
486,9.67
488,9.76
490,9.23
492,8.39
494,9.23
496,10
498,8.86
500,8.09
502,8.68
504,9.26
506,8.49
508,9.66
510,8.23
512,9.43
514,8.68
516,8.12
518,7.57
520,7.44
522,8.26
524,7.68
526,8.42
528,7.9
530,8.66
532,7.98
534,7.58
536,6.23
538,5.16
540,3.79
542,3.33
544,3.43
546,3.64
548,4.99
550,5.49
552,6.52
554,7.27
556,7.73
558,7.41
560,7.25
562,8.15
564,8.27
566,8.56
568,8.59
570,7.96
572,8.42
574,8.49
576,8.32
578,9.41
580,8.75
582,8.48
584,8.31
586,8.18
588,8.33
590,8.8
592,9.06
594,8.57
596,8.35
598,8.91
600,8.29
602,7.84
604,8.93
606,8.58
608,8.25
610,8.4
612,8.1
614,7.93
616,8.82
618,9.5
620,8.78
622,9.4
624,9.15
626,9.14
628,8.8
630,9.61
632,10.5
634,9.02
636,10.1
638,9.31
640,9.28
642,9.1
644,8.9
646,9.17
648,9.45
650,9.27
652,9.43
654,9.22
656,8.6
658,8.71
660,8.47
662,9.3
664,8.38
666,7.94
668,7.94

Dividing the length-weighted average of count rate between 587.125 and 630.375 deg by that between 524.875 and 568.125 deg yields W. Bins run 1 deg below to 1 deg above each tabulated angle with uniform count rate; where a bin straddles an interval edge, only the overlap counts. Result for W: 1.3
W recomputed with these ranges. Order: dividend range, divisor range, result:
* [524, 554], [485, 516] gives 0.67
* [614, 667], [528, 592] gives 1.26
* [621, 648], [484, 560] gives 1.23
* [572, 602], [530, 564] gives 1.39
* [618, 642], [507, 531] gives 1.12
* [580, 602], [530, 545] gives 1.53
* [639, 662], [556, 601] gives 1.08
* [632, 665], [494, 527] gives 1.07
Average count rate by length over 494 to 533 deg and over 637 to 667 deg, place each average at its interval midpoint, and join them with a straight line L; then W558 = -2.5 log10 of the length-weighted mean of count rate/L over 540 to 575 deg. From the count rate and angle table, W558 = 0.28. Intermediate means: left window 8.51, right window 8.97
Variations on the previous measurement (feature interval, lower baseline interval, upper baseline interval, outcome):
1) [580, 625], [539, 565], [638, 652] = -0.12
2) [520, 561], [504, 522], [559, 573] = 0.28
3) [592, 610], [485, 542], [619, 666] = 0.04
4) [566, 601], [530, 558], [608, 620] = -0.17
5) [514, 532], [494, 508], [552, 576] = 0.08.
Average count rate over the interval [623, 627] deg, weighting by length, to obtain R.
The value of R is 9.14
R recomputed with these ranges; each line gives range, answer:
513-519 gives 8.12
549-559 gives 6.88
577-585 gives 8.74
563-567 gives 8.41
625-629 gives 8.97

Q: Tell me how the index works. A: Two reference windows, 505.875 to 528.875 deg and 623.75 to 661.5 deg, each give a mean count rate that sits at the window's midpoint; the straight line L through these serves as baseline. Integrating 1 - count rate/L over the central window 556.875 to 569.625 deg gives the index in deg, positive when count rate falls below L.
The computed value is 0.9 deg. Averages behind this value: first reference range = 8.32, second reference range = 9.23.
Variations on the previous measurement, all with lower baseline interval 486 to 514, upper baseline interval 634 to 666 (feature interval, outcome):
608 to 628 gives 0.6 deg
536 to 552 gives 8.0 deg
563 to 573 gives 0.8 deg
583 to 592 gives 0.6 deg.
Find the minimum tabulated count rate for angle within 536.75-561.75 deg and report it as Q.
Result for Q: 3.33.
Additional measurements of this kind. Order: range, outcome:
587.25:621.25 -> 7.84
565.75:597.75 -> 7.96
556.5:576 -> 7.25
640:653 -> 8.9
